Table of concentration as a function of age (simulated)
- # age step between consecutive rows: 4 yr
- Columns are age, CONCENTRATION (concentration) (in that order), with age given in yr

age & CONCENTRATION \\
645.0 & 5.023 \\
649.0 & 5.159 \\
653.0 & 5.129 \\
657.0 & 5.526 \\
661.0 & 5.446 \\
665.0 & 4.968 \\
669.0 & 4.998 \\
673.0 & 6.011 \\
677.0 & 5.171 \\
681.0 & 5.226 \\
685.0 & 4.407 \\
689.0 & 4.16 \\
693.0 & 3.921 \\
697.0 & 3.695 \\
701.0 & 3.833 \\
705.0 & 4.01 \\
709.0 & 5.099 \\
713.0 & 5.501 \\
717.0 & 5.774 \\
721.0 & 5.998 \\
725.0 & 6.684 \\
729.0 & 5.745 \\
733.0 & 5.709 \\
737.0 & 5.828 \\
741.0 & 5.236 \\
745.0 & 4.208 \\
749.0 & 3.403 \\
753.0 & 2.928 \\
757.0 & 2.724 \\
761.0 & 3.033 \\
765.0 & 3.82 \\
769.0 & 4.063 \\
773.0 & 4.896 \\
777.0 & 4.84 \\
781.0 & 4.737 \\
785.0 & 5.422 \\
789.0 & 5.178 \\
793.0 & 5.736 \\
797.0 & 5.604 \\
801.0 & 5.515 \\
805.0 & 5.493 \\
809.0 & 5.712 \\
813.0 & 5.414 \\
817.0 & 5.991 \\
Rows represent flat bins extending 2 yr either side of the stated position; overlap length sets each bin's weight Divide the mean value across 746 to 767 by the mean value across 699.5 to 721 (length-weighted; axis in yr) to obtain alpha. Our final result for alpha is 0.6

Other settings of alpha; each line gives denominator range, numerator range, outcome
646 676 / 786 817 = 1.05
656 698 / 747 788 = 0.82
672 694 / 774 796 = 1.08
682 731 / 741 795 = 0.87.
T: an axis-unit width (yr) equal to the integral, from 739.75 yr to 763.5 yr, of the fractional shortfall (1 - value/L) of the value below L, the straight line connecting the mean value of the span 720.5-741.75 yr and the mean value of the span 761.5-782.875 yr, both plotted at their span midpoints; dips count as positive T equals 7.5 yr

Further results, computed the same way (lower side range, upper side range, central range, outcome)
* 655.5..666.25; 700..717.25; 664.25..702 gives 3.3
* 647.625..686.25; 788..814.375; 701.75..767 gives 8.0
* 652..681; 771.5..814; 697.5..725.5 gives 1.1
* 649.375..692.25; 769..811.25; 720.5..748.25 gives -1.8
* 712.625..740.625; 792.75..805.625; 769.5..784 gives 2.3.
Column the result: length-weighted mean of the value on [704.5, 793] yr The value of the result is 4.8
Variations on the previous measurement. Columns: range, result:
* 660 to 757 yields 4.86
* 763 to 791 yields 4.71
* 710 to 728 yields 5.93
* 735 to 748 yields 4.96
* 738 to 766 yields 3.69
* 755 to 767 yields 3.19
